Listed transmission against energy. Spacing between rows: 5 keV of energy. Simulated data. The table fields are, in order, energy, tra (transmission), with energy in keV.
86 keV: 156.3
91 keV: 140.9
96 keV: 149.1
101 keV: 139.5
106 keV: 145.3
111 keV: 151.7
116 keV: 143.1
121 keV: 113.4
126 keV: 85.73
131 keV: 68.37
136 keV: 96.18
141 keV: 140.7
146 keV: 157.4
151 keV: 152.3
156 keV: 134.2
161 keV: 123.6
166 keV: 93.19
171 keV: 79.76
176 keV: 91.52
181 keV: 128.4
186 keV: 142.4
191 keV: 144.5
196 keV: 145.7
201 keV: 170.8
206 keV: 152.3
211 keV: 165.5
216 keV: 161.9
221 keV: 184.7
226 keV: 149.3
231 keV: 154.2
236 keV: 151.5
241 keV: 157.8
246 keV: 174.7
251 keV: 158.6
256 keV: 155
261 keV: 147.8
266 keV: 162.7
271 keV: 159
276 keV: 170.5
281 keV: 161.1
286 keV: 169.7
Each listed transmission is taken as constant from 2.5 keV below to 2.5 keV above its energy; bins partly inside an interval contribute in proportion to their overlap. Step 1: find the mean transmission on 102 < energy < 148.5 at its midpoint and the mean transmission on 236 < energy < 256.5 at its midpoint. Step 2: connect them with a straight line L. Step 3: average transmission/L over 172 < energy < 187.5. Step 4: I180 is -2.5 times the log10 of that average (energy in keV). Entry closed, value 0.21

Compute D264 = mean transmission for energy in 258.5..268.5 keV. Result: 155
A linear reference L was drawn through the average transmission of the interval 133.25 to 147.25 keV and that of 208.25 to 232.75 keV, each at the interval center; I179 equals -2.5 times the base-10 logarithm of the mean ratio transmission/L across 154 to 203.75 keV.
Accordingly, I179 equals 0.16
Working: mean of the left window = 128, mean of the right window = 163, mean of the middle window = 125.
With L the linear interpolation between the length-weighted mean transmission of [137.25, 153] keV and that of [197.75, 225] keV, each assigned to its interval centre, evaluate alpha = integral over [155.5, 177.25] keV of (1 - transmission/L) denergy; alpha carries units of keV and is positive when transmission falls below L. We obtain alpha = 7.06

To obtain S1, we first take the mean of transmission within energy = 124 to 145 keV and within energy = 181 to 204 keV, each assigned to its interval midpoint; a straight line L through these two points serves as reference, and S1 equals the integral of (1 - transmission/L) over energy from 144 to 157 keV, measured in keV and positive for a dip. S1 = -3.9 keV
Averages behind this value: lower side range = 102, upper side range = 148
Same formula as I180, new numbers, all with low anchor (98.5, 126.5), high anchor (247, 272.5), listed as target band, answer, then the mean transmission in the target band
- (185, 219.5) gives -0.06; 156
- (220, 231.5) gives -0.07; 161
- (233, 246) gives -0.03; 158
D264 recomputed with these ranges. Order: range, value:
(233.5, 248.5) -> 161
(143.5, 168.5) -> 132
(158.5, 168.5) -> 108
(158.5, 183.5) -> 103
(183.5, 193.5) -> 143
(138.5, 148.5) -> 149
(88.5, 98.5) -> 145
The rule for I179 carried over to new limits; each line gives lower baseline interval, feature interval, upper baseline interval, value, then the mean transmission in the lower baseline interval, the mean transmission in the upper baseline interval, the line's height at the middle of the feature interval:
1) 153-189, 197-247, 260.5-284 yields -0.17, 114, 161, 138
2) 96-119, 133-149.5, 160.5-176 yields -0.13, 145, 94.5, 117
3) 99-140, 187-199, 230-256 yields -0.02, 118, 159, 143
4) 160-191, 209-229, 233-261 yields -0.18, 112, 158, 140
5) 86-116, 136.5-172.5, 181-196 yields 0.14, 146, 141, 143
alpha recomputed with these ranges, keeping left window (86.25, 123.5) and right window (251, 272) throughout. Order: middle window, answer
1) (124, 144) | 6.2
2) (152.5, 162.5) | 1.0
